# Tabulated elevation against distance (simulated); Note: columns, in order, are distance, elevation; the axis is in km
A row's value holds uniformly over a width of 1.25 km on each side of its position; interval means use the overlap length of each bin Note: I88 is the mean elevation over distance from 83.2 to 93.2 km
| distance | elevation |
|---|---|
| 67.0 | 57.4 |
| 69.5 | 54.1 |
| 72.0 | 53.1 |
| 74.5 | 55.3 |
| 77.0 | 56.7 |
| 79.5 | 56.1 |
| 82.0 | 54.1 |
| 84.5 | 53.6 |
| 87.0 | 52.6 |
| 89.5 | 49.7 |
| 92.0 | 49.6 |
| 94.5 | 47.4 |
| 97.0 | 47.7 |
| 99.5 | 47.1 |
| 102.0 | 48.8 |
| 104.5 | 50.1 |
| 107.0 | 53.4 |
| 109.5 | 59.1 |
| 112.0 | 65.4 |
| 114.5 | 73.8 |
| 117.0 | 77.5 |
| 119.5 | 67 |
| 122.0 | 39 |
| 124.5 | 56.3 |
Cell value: 51.4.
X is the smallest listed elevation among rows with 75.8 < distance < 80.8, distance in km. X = 56.1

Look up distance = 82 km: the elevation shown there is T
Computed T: 54.1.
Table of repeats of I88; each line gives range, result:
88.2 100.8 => 48.3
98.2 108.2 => 49.8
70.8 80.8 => 55.3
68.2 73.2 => 53.6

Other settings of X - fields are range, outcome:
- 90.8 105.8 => 47.1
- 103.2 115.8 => 50.1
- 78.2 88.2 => 52.6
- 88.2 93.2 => 49.6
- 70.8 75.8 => 53.1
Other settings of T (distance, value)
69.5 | 54.1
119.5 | 67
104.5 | 50.1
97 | 47.7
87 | 52.6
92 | 49.6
